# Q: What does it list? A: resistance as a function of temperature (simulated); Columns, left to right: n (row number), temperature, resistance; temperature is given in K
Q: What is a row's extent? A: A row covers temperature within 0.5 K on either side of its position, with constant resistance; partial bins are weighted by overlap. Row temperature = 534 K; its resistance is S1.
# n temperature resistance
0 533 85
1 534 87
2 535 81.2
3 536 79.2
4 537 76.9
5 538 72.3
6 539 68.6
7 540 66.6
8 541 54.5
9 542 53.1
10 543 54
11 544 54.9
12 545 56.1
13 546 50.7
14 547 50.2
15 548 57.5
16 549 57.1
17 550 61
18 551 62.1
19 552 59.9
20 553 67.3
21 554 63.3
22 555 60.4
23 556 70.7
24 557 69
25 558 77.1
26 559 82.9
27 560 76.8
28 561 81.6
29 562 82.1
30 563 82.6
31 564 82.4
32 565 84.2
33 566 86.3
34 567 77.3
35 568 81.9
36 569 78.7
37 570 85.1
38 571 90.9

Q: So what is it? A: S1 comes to 87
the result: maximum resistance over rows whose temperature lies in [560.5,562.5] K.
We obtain 82.1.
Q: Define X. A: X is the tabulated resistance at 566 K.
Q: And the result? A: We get 86.3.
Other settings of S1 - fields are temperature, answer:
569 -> 78.7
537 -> 76.9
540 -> 66.6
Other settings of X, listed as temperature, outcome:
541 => 54.5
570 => 85.1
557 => 69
